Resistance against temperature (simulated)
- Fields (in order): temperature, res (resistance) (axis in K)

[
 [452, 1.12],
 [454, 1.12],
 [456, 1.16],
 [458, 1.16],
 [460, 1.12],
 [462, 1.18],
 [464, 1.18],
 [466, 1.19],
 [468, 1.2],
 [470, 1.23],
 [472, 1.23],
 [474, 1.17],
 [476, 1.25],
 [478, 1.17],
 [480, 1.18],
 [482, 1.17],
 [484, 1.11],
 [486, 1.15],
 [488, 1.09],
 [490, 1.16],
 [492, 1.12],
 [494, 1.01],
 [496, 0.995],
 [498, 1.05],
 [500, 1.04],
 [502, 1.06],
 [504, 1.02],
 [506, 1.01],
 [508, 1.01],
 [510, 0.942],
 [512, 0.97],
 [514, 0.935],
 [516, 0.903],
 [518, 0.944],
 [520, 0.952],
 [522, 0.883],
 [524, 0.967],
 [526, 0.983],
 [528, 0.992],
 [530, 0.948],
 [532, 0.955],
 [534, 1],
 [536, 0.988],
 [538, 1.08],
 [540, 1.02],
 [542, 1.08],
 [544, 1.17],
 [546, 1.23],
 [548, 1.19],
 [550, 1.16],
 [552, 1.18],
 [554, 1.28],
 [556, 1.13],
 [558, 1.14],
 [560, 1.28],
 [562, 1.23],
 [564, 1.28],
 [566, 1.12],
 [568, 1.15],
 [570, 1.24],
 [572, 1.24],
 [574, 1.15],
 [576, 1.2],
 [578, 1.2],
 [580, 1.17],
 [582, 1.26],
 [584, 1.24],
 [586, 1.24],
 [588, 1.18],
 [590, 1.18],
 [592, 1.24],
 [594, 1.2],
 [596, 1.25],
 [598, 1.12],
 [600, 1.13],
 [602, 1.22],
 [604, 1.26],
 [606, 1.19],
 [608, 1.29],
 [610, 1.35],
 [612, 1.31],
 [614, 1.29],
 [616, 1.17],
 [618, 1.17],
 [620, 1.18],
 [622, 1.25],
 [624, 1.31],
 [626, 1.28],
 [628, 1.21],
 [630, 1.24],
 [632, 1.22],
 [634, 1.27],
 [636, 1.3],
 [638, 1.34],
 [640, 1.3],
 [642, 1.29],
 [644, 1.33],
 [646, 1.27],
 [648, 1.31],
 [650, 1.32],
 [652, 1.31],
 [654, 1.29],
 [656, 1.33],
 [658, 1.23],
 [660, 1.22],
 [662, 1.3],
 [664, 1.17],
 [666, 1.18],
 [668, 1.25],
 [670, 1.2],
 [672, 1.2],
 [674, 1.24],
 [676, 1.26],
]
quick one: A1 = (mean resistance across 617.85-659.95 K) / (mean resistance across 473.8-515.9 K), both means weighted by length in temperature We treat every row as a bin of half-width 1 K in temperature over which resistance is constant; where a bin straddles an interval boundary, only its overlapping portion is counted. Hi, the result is 1.19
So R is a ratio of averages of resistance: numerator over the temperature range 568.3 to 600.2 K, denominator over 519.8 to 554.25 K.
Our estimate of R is 1.1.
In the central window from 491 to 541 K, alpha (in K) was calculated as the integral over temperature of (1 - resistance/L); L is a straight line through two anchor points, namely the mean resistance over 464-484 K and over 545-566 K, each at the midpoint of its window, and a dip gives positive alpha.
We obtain 8.7 K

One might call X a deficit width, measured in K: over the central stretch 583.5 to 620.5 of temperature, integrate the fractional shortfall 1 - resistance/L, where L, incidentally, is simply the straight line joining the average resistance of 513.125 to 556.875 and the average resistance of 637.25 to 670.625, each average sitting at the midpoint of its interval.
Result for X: -1.5 K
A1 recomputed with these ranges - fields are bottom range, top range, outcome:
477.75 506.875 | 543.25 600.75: 1.10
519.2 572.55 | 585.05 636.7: 1.11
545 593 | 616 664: 1.05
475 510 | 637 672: 1.17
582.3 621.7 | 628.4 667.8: 1.04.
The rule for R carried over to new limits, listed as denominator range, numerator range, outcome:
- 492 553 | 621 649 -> 1.25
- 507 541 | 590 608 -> 1.24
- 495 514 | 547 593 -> 1.20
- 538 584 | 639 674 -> 1.07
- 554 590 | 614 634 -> 1.02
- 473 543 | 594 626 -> 1.19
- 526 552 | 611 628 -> 1.16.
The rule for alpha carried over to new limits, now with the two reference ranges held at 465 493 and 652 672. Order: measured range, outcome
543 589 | 0.13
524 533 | 1.68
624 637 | -0.29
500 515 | 2.38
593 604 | 0.25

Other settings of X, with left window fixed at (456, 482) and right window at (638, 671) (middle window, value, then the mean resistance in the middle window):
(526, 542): 2.82 K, 1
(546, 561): 0.35 K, 1.2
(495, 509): 2.04 K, 1.03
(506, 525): 4.08 K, 0.949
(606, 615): -0.33 K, 1.3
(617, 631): 0.25 K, 1.23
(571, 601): 0.96 K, 1.2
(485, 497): 1.09 K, 1.09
